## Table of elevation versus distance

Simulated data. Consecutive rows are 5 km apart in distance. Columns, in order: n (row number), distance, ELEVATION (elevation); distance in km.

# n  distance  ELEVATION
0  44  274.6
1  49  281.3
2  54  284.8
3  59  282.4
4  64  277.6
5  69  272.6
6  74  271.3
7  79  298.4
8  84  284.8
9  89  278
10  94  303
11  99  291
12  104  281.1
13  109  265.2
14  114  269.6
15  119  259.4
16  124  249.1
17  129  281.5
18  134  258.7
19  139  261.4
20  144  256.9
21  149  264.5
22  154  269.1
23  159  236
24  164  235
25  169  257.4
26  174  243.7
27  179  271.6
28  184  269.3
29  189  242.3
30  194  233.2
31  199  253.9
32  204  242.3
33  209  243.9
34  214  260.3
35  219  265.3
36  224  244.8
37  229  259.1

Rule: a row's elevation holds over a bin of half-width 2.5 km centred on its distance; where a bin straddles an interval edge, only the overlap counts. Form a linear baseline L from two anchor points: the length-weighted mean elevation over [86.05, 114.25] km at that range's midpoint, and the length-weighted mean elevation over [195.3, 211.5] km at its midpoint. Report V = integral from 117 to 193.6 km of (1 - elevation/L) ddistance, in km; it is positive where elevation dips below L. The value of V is 1.8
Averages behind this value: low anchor 282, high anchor 246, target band 256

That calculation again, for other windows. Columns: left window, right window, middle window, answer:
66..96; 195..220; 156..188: 1.0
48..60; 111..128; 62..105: -1.8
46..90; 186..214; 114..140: 0.2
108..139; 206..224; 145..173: 0.9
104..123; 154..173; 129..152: -0.7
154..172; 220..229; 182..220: -0.1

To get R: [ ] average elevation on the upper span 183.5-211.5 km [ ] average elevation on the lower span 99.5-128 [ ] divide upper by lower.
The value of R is 0.92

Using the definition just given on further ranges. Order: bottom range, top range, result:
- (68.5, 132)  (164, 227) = 0.91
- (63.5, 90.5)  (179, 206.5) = 0.89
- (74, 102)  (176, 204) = 0.87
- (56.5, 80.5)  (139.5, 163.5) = 0.91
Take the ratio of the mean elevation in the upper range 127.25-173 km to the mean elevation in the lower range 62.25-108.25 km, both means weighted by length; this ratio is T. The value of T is 0.91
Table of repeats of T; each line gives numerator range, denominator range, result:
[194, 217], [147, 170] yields 0.99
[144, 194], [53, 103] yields 0.89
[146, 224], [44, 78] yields 0.90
